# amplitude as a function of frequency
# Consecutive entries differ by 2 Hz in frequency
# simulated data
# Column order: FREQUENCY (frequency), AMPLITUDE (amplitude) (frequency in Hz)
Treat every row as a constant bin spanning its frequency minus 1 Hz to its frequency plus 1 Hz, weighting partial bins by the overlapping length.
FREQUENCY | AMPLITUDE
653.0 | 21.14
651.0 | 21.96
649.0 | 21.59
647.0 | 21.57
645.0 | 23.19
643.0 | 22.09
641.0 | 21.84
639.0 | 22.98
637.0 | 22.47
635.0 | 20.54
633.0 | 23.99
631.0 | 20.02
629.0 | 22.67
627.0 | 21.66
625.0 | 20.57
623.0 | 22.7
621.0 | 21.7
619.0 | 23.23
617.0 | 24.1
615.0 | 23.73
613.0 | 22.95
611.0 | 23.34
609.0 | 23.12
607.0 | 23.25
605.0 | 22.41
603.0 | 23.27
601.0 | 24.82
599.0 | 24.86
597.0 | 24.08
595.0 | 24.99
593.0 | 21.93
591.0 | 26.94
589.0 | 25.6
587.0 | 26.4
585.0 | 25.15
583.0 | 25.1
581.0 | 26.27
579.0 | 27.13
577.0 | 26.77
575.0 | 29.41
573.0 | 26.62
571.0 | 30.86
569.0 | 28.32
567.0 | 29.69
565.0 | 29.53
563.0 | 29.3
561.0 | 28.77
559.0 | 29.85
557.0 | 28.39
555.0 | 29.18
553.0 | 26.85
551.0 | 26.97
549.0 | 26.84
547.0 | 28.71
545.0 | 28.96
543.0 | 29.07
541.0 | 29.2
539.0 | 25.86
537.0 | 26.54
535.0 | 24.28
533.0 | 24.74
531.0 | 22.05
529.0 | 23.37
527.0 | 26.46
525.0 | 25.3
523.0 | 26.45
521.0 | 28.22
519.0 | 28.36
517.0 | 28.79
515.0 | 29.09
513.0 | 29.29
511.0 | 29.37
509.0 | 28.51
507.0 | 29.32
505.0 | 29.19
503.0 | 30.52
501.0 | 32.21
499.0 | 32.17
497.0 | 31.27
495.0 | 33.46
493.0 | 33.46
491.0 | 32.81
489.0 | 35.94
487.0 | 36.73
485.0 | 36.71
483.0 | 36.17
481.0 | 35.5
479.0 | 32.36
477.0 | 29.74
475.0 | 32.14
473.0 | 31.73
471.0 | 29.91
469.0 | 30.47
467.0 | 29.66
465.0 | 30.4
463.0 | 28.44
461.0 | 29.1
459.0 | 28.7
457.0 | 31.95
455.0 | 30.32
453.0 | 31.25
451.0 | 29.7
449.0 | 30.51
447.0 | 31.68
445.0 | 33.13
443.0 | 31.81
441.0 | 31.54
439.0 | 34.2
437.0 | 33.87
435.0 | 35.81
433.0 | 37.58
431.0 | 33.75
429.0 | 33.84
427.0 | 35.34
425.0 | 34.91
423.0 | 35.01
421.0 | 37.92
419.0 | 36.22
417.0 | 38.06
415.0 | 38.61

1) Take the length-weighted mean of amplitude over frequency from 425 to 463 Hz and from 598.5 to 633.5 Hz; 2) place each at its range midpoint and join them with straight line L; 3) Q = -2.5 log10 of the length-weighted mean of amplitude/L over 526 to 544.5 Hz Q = 0.06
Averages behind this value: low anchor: 32.4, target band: 25.8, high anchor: 22.9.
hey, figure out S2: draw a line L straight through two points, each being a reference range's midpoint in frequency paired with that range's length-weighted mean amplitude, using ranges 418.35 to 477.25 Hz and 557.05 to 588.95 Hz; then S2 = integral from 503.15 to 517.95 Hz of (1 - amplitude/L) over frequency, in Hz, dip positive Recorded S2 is 0.5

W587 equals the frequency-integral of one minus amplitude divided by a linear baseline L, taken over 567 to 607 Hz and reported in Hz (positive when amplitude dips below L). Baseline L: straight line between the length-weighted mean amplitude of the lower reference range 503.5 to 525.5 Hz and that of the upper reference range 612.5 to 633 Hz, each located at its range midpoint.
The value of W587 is -2.35 Hz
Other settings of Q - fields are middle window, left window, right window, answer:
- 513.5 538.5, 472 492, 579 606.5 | 0.16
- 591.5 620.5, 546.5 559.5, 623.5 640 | 0.01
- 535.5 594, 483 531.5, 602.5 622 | -0.05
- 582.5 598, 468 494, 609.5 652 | 0.01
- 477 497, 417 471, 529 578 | -0.12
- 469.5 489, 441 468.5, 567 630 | -0.14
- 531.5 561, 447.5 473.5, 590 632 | -0.05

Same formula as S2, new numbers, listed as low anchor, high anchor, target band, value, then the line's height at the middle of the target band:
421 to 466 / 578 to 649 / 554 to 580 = -2.9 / 25.9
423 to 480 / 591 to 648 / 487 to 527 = -1.7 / 29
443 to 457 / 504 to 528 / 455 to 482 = -0.4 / 30.4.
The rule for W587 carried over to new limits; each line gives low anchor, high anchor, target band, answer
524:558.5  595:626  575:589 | -0.94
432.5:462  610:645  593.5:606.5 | -0.05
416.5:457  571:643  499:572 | -0.13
